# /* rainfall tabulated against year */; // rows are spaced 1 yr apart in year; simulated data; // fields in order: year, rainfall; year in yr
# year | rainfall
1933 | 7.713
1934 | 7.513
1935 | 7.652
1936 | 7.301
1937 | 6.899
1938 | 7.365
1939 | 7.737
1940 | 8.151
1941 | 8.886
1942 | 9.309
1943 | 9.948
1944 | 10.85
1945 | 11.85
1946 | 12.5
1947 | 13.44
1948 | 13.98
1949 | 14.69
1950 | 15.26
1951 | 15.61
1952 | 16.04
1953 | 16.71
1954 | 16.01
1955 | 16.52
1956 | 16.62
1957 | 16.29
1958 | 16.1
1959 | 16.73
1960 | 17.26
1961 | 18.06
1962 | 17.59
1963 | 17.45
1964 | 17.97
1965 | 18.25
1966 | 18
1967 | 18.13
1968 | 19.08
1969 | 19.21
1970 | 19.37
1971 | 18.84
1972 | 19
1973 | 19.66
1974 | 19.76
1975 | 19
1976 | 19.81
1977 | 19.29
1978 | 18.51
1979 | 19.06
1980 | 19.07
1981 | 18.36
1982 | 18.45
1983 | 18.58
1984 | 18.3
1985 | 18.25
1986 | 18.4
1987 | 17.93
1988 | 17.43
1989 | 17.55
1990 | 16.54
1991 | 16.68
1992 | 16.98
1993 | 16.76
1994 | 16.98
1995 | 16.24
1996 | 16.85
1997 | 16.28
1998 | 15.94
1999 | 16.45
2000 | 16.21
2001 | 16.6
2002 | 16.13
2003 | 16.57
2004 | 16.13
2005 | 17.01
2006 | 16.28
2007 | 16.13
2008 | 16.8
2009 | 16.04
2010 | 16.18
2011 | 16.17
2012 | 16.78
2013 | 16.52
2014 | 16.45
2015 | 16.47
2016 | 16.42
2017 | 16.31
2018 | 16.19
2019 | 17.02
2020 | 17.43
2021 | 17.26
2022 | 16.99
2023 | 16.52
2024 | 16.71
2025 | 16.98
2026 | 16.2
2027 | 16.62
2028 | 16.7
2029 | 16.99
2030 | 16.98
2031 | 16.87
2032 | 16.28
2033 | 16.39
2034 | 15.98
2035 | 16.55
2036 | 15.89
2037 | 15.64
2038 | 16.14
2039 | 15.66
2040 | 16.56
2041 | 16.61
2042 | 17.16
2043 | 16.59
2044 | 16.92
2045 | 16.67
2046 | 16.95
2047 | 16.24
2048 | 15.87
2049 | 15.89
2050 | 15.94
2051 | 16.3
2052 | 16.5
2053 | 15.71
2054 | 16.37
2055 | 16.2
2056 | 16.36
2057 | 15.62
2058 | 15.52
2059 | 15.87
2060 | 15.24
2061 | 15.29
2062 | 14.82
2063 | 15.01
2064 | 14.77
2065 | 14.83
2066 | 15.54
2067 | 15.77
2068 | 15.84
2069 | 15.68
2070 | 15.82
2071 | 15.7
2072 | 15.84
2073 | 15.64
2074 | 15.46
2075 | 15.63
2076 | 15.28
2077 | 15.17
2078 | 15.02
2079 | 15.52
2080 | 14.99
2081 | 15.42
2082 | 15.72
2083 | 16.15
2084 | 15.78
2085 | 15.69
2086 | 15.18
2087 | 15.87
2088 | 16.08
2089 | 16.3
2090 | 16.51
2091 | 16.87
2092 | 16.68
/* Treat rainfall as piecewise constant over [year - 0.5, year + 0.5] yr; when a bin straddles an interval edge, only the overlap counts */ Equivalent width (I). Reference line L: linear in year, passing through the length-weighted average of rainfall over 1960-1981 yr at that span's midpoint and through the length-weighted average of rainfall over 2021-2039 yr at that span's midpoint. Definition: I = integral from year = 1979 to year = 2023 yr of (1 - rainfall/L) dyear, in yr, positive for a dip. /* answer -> 1.6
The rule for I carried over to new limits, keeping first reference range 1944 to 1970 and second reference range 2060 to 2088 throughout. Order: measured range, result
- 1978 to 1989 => -1.5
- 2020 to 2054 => -1.6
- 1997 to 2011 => -0.3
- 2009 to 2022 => -0.6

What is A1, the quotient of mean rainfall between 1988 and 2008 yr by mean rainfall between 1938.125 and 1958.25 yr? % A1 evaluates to 1.3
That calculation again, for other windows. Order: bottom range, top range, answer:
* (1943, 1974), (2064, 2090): 0.94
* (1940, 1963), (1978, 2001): 1.20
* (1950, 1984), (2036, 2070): 0.89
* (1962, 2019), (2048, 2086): 0.89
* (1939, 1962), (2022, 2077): 1.14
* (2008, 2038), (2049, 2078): 0.95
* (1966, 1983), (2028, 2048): 0.87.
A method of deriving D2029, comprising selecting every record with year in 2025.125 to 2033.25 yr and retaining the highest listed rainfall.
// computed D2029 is 16.99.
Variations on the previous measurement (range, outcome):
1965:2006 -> 19.81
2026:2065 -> 17.16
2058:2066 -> 15.87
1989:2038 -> 17.55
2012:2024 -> 17.43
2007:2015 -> 16.8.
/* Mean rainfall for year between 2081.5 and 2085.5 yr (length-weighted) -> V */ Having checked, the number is 15.8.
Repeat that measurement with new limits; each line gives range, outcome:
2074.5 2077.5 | 15.4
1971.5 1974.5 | 19.5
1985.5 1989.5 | 17.8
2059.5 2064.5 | 15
